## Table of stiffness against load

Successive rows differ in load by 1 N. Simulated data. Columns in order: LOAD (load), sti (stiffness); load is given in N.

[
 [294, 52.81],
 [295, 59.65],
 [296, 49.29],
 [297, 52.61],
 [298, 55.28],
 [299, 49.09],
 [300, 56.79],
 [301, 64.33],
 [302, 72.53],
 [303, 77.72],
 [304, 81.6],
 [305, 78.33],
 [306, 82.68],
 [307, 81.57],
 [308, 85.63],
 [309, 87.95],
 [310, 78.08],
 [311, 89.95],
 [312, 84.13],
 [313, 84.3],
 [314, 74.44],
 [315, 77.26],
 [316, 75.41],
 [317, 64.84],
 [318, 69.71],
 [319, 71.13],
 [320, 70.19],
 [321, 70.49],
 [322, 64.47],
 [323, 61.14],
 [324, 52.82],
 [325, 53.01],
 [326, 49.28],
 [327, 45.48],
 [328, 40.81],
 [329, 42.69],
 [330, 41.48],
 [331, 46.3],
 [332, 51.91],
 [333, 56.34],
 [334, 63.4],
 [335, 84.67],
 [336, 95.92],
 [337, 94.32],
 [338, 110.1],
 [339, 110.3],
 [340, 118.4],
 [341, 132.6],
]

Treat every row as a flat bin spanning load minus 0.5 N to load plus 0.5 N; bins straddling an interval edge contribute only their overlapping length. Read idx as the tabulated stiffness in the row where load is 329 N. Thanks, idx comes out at 42.69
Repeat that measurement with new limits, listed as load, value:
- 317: 64.84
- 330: 41.48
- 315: 77.26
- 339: 110.3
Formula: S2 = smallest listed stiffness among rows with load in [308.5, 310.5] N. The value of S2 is 78.08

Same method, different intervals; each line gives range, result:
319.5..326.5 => 49.28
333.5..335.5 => 63.4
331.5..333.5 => 51.91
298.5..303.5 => 49.09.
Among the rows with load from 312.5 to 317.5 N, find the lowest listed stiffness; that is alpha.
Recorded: 64.84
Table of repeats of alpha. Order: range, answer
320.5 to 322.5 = 64.47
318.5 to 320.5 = 70.19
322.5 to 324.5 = 52.82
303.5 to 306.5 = 78.33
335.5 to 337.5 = 94.32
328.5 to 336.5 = 41.48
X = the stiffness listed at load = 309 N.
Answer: 87.95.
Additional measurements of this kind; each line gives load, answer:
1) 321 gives 70.49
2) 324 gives 52.82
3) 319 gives 71.13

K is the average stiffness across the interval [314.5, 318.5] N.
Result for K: 71.8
